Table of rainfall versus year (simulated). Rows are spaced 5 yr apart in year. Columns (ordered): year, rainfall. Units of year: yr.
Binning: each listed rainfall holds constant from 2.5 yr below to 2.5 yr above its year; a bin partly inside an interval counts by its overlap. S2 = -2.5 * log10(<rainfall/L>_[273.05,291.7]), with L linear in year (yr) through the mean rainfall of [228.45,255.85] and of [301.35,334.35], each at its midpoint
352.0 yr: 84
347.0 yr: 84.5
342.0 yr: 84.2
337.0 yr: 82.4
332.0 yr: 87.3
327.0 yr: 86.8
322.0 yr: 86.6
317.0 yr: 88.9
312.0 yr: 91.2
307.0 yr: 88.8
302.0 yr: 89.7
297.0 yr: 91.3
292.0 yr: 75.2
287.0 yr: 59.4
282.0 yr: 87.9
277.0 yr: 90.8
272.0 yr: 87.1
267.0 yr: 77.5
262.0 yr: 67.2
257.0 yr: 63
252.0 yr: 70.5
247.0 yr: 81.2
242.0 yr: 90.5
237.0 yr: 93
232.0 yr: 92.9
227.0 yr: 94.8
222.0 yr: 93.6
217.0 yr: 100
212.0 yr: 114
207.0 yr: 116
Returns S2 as 0.09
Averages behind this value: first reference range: 84.9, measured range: 79.5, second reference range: 88.4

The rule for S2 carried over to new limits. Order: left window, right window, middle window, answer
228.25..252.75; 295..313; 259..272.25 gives 0.18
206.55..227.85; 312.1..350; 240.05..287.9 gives 0.23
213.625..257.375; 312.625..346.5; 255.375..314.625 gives 0.08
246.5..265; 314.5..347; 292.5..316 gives -0.11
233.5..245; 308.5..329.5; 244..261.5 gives 0.26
